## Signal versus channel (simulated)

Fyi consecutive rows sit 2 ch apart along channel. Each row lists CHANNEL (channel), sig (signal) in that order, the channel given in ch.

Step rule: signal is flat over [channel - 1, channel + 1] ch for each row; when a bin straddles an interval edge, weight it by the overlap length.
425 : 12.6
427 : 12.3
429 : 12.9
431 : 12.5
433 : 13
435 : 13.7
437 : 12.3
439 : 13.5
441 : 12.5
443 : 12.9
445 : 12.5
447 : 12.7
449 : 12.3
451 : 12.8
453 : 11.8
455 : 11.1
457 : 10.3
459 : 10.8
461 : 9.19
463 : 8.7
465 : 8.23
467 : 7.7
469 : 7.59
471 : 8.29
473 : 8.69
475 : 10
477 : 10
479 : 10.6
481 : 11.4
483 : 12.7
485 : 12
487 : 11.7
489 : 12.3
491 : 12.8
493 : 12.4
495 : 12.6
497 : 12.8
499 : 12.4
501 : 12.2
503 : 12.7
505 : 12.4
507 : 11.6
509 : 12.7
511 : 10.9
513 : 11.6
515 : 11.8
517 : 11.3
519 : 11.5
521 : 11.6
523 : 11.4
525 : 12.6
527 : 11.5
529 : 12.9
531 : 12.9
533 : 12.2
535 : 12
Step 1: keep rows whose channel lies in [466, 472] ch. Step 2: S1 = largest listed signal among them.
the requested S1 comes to 8.29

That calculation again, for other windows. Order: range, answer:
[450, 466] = 12.8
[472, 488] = 12.7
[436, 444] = 13.5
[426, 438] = 13.7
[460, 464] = 9.19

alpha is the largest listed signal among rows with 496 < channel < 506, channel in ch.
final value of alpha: 12.8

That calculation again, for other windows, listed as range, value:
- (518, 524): 11.6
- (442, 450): 12.9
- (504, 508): 12.4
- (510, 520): 11.8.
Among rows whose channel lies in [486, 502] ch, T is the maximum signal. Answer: 12.8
